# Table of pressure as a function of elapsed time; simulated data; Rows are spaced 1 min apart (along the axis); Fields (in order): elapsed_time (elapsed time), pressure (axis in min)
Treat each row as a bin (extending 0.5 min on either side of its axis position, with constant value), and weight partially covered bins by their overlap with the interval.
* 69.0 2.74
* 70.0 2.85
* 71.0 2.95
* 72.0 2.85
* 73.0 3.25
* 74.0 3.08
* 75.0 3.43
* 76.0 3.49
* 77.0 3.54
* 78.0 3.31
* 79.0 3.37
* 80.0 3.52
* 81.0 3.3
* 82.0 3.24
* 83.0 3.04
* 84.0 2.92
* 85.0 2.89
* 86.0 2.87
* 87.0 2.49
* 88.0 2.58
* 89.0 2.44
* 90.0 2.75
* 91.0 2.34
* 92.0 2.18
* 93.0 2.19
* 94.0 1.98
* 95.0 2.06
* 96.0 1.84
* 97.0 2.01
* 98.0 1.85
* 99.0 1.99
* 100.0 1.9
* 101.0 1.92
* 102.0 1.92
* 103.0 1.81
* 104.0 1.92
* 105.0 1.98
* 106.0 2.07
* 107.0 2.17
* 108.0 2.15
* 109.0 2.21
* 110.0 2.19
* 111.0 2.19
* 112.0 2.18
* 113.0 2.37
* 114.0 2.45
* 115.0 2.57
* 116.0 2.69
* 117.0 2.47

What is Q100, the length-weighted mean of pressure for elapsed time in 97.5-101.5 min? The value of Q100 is 1.92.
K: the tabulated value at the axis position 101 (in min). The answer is 1.92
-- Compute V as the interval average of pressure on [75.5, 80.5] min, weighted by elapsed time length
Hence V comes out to 3.45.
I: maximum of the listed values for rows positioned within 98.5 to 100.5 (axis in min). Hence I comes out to 1.99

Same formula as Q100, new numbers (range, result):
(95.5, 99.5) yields 1.92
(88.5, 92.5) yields 2.43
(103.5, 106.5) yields 1.99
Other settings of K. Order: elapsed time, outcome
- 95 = 2.06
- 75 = 3.43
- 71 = 2.95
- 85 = 2.89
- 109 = 2.21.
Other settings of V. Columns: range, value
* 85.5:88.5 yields 2.65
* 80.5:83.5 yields 3.19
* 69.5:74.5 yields 3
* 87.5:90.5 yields 2.59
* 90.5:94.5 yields 2.17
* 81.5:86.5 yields 2.99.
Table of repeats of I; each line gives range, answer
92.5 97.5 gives 2.19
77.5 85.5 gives 3.52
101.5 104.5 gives 1.92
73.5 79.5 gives 3.54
